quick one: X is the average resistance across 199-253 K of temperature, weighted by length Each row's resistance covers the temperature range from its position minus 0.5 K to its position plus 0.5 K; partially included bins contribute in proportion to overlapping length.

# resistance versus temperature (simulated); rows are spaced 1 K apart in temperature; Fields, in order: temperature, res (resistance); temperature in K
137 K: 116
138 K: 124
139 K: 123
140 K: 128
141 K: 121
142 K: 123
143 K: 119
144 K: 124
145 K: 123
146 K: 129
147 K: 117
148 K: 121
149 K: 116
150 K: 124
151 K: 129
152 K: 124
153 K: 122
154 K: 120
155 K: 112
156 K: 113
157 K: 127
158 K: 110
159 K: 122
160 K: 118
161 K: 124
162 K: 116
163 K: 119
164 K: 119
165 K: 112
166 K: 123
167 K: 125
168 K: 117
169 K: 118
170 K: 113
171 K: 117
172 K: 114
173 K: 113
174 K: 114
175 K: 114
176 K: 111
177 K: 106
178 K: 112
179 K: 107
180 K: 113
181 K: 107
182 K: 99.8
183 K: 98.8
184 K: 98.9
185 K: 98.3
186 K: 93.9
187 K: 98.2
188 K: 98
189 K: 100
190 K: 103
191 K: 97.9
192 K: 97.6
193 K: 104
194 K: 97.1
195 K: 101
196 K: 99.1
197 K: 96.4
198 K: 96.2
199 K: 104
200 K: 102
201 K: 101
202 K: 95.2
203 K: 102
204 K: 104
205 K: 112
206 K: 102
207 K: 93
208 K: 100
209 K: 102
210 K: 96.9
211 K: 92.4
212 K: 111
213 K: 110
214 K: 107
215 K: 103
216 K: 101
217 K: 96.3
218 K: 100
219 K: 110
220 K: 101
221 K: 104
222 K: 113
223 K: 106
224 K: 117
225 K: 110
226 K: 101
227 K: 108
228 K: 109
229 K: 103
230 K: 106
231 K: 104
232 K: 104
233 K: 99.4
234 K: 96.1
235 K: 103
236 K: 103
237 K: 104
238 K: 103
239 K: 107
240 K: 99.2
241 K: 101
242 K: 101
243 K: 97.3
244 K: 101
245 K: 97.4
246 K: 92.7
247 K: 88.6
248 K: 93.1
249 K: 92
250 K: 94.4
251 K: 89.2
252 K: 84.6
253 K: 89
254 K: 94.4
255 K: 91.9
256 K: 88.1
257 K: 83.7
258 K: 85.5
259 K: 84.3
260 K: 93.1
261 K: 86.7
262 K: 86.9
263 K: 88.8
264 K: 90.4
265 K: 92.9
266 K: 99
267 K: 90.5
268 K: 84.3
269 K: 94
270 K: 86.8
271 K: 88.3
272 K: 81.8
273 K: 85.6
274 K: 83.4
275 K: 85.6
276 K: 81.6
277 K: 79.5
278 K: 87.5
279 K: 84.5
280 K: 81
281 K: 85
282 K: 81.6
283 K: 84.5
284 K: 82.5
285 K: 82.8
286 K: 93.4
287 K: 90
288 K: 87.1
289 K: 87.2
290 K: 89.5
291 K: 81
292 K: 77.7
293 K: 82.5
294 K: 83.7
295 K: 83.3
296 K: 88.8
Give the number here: 101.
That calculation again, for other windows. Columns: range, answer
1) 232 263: 94.4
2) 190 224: 102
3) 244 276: 89.3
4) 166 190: 108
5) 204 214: 102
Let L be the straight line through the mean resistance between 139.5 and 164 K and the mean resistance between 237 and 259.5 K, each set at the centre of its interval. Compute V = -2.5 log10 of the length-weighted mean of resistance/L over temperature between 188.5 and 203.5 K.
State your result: 0.09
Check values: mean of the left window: 121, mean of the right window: 93.8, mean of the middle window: 99.8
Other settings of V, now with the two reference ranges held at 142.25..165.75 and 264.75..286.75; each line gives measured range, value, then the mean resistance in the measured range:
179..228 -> 0.04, 102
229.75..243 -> -0.05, 102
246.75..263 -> 0.03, 89.1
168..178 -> 0.01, 113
